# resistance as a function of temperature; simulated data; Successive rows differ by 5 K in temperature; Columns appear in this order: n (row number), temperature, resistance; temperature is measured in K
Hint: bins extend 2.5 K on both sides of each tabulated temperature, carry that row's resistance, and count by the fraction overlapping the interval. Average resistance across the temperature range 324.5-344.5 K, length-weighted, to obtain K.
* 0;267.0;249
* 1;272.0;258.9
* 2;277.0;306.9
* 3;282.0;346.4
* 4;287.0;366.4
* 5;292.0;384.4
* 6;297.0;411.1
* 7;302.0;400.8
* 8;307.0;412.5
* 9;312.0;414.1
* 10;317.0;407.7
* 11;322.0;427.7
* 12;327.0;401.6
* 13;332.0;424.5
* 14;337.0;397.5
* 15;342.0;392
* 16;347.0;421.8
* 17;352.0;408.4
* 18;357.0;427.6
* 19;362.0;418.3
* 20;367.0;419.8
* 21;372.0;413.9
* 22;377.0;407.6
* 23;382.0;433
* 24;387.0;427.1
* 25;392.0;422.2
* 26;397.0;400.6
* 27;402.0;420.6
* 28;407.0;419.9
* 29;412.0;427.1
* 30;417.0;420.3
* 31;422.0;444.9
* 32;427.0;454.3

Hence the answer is 404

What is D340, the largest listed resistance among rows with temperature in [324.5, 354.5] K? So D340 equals 424.5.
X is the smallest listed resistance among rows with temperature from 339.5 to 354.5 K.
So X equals 392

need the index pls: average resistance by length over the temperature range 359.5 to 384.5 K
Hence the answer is 419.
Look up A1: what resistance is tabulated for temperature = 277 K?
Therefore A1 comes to 306.9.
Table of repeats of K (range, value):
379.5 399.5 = 421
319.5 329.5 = 415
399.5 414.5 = 423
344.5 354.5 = 415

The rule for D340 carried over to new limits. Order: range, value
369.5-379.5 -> 413.9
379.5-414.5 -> 433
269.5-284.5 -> 346.4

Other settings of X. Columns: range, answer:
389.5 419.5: 400.6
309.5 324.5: 407.7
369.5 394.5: 407.6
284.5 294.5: 366.4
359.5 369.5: 418.3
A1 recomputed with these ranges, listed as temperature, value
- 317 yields 407.7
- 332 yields 424.5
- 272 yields 258.9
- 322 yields 427.7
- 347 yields 421.8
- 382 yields 433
